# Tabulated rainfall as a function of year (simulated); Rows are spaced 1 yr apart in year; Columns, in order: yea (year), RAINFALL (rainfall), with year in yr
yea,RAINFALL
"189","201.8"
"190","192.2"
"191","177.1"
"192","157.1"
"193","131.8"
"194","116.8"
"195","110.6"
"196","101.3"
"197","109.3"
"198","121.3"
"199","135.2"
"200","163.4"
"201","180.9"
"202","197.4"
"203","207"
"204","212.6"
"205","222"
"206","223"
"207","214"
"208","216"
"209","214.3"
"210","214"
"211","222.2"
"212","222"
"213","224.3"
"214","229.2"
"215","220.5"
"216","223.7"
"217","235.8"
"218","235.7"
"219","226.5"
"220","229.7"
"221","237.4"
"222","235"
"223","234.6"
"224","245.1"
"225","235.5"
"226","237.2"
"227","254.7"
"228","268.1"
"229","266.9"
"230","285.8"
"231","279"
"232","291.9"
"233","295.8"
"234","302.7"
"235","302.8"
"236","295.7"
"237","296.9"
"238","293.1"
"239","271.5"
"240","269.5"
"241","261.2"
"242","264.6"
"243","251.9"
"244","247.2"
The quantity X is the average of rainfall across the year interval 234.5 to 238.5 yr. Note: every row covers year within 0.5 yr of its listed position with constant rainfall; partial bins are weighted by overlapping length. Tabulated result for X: 297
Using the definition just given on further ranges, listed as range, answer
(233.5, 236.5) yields 300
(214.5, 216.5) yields 222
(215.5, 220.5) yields 230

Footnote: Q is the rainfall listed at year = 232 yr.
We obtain 291.9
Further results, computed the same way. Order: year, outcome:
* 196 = 101.3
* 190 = 192.2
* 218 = 235.7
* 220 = 229.7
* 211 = 222.2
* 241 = 261.2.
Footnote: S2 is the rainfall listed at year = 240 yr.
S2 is 269.5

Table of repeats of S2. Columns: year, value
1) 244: 247.2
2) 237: 296.9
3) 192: 157.1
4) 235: 302.8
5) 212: 222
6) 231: 279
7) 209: 214.3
